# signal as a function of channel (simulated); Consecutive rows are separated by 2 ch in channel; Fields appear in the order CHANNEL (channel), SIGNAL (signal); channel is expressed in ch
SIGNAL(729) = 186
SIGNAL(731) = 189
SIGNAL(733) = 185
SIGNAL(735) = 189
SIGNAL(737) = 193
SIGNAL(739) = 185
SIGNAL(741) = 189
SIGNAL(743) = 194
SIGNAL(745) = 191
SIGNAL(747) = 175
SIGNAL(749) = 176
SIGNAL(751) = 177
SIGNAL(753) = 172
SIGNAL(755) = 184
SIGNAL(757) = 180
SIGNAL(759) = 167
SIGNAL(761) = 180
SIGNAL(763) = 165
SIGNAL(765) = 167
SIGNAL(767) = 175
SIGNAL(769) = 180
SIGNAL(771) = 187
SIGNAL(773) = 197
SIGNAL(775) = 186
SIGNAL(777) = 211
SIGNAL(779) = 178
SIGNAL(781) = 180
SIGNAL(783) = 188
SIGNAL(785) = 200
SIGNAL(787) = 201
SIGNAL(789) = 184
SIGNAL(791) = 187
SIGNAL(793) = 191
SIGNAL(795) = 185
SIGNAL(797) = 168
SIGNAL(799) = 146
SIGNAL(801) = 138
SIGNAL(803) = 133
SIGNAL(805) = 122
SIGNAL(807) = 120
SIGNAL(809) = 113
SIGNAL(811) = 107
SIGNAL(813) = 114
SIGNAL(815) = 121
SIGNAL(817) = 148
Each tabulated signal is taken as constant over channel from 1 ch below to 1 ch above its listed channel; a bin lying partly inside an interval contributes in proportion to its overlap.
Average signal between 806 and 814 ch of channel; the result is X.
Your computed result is 114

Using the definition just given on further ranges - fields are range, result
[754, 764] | 175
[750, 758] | 178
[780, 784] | 184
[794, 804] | 154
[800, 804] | 136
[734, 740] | 189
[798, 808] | 132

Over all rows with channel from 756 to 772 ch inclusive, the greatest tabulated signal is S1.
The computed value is 187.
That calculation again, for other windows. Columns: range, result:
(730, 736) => 189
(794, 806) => 185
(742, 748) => 194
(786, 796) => 201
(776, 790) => 211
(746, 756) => 184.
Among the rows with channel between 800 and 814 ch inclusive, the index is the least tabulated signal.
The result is 107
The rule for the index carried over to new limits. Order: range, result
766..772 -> 175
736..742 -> 185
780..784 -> 180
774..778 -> 186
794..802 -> 138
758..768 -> 165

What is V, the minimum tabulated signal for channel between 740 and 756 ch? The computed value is 172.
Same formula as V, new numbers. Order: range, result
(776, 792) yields 178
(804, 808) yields 120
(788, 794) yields 184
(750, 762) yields 167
